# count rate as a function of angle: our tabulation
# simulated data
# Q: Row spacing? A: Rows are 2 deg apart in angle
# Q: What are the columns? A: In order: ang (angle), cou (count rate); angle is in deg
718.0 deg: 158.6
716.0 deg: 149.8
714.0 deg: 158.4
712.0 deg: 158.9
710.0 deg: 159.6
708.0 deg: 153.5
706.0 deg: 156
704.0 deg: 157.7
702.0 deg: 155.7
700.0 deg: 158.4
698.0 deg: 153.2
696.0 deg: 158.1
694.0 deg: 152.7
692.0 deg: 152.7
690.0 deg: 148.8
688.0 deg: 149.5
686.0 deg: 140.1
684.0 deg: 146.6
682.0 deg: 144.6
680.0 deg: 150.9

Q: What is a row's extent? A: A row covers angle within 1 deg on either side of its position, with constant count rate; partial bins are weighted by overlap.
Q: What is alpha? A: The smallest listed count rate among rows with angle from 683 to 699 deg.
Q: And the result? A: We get 140.1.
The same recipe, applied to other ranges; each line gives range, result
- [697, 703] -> 153.2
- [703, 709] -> 153.5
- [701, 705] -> 155.7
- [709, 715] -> 158.4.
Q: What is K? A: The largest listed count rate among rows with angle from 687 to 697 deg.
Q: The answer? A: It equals 158.1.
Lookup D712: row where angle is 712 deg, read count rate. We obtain 158.9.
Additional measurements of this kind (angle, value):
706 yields 156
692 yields 152.7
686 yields 140.1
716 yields 149.8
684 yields 146.6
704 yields 157.7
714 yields 158.4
